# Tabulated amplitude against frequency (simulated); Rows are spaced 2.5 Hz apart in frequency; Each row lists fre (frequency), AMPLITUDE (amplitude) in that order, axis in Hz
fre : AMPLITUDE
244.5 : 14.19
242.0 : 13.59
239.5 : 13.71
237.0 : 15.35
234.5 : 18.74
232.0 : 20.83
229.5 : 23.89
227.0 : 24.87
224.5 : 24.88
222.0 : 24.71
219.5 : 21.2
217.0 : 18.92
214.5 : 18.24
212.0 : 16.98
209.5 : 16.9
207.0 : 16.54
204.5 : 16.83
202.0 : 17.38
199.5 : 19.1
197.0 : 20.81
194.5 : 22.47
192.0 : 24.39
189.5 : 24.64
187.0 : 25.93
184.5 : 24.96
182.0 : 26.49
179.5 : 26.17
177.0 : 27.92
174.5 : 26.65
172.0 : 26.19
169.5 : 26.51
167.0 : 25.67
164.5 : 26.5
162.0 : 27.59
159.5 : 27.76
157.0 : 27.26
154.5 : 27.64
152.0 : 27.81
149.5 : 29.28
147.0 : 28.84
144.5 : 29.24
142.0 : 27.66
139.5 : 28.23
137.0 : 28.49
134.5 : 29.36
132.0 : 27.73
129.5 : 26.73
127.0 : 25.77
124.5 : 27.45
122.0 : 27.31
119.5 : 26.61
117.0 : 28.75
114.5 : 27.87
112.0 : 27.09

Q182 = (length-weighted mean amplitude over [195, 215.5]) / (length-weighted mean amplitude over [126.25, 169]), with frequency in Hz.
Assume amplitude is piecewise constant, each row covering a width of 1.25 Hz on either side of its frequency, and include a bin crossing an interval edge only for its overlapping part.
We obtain 0.65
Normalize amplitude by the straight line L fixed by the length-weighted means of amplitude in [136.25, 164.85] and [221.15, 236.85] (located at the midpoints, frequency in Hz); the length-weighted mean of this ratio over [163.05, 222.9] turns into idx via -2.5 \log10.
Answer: 0.11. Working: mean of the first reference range 28.1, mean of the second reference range 22.4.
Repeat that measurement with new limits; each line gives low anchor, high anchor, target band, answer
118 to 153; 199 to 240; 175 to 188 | -0.13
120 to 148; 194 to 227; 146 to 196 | -0.11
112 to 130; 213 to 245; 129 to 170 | -0.11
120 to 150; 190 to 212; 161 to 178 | -0.14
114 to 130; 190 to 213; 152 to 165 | -0.17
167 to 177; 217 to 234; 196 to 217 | 0.33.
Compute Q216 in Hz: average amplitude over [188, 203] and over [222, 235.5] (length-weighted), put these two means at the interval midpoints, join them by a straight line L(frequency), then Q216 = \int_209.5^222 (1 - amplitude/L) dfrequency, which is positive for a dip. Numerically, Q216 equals 1.78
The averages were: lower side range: 21.6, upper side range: 22.9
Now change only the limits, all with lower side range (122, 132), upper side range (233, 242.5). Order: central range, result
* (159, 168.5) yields -1.5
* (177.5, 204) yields -3.5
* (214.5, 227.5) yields -3.8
